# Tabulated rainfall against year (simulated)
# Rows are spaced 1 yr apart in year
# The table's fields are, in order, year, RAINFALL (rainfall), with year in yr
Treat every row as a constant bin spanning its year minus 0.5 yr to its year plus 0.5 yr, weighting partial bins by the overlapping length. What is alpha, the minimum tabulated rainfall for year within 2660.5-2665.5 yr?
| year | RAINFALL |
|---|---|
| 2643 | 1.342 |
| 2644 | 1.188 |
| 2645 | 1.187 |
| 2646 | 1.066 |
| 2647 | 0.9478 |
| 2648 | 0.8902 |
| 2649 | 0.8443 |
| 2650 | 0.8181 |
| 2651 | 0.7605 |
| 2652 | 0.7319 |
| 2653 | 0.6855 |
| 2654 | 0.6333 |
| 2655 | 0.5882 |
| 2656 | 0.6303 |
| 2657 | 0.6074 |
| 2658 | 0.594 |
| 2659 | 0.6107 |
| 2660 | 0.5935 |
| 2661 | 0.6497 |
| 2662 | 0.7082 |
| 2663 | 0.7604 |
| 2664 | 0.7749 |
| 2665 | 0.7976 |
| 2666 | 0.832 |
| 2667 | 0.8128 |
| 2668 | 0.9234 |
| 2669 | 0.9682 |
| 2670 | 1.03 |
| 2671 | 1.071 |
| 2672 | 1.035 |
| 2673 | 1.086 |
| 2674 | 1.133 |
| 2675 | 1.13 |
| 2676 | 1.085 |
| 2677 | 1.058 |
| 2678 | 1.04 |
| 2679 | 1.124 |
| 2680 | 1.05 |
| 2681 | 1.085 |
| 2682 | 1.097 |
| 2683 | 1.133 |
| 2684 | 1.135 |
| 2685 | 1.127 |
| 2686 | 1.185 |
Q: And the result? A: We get 0.6497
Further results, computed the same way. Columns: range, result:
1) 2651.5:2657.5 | 0.5882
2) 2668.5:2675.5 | 0.9682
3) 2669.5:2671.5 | 1.03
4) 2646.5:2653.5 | 0.6855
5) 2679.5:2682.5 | 1.05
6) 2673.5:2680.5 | 1.04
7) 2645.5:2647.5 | 0.9478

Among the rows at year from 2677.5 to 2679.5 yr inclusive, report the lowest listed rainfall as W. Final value 1.04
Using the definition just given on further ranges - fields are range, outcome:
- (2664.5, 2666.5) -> 0.7976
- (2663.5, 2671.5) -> 0.7749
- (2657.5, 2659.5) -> 0.594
